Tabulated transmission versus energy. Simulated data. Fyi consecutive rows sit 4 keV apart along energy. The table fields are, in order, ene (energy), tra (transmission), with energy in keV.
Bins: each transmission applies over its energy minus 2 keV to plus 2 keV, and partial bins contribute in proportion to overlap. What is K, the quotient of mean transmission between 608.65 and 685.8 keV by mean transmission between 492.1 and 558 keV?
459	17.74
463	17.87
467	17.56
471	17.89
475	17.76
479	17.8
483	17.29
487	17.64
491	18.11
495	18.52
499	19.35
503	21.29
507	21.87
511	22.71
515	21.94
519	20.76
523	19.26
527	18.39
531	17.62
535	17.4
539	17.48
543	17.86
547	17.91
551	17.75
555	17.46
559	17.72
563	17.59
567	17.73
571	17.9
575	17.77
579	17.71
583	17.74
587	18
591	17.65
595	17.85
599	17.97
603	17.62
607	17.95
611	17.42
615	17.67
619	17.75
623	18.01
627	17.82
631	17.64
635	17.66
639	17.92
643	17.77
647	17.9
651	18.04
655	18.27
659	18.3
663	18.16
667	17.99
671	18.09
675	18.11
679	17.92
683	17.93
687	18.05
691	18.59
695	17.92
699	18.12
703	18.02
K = 0.93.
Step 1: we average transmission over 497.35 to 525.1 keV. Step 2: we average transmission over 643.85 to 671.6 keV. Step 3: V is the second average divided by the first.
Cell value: 0.9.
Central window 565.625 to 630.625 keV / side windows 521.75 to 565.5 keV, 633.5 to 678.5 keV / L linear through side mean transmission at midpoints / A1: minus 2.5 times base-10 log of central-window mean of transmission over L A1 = 0.01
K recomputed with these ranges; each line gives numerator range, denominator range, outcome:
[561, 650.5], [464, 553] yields 0.94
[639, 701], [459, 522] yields 0.94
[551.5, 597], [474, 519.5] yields 0.91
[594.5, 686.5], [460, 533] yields 0.94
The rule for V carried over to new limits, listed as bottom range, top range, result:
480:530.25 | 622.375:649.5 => 0.91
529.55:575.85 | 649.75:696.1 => 1.02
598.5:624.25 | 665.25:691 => 1.02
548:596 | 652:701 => 1.02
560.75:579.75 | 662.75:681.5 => 1.02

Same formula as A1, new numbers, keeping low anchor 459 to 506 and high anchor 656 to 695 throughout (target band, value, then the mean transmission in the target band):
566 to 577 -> 0.026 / 17.8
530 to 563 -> 0.037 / 17.6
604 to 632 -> 0.026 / 17.8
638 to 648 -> 0.018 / 17.9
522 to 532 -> -0.008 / 18.4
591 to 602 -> 0.022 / 17.8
